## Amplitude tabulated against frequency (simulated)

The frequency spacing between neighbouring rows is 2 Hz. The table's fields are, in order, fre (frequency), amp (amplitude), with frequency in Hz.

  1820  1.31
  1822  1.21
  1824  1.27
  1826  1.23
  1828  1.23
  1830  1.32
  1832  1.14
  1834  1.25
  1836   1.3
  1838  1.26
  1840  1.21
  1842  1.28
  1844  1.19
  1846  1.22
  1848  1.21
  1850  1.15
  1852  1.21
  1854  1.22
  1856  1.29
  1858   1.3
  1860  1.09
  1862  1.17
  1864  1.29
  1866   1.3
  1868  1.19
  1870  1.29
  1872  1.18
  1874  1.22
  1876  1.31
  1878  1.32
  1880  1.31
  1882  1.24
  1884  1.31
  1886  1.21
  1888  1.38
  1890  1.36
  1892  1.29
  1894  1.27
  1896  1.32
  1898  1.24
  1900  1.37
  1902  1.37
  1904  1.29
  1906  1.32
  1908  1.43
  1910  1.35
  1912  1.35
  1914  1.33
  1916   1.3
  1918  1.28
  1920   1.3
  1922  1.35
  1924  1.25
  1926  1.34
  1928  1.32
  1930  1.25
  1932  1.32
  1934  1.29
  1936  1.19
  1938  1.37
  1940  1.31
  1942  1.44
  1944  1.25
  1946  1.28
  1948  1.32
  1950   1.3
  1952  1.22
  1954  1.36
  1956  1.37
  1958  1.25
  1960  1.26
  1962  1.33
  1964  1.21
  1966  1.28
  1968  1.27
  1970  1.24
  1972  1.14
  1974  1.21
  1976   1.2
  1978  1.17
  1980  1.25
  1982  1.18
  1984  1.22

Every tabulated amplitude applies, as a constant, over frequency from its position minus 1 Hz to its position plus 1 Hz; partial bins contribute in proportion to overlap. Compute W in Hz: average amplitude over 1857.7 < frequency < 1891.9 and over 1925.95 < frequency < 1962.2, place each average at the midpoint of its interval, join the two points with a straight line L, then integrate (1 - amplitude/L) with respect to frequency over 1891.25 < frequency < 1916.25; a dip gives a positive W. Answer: -0.9 Hz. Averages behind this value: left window 1.26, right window 1.3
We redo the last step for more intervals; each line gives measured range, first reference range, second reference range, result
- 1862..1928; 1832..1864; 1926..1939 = -2.0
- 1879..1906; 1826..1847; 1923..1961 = -0.7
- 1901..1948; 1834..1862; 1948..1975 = -2.4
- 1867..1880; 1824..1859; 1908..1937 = 0.1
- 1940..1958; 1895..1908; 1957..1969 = -0.5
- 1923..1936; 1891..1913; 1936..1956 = 0.3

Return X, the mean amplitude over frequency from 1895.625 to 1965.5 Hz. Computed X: 1.31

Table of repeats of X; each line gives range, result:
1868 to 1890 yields 1.28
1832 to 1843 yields 1.25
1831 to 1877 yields 1.23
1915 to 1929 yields 1.31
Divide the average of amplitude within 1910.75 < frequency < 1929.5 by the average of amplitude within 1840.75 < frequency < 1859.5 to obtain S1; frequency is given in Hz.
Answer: 1.07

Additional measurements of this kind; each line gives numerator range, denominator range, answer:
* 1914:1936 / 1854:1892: 1.03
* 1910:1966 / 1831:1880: 1.05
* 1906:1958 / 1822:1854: 1.07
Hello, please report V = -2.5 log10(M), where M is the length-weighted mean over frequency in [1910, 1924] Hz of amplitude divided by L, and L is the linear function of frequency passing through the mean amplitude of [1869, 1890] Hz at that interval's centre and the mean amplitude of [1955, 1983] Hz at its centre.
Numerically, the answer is -0.044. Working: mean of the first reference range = 1.28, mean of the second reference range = 1.24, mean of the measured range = 1.32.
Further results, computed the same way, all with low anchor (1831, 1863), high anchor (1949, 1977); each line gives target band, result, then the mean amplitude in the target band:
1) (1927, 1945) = -0.046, 1.3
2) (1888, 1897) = -0.071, 1.32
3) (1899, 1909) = -0.098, 1.36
